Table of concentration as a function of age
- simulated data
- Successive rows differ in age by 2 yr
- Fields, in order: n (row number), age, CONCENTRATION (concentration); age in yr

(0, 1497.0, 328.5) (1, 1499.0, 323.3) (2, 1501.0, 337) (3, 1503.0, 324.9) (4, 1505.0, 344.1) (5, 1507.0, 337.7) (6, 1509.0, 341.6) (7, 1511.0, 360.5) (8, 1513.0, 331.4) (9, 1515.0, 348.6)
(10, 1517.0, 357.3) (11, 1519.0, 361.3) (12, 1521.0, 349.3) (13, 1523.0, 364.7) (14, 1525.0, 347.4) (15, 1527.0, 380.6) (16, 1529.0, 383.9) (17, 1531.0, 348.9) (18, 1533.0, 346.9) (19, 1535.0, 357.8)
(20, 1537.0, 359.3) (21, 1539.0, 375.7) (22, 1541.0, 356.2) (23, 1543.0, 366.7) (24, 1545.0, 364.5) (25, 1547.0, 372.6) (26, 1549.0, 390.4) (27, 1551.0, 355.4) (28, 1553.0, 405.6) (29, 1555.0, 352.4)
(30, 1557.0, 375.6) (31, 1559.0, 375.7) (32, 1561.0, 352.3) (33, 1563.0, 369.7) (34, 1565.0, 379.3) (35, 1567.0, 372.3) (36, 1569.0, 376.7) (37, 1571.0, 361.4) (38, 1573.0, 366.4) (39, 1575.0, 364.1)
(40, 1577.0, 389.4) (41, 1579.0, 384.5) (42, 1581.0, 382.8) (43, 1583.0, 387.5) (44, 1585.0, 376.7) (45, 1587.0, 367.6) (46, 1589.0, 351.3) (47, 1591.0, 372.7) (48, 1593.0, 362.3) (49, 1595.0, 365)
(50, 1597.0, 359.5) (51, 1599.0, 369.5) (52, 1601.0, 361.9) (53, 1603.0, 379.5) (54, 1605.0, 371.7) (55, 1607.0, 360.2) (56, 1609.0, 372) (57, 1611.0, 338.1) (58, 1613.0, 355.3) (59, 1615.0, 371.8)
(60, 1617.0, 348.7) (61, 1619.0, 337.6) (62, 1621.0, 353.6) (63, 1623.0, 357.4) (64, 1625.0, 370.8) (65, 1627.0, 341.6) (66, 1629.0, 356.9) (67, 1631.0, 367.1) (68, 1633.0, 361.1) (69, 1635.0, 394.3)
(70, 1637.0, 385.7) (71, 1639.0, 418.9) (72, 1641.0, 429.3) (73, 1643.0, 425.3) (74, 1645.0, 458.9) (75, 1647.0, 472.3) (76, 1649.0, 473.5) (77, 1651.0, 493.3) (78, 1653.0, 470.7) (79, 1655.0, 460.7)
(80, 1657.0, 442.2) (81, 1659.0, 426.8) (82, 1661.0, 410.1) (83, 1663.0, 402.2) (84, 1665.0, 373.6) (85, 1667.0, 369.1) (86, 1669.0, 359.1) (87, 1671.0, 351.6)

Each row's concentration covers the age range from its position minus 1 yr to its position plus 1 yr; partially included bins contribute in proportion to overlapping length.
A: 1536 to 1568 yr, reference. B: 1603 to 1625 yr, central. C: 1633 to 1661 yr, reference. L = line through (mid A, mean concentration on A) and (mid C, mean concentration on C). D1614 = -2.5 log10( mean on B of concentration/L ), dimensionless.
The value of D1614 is 0.16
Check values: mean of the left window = 370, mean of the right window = 438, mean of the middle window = 358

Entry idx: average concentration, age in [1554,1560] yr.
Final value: 368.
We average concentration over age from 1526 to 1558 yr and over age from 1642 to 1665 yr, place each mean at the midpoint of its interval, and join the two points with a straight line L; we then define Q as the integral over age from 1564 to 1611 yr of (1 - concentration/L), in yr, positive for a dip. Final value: 3.4 yr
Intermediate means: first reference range 368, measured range 370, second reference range 445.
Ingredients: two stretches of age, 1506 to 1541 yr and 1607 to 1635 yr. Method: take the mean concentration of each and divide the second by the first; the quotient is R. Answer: 1.00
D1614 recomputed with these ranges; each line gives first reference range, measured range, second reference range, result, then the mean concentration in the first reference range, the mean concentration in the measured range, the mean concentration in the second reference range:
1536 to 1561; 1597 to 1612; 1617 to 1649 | 0.06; 370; 364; 390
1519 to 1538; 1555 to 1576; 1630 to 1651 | 0.03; 360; 369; 422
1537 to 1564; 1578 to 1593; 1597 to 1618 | -0.02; 370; 374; 363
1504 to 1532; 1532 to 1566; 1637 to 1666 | 0.02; 354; 368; 438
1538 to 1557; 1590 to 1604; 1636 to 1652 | 0.12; 371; 367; 445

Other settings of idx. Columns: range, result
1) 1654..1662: 435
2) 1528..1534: 360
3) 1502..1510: 337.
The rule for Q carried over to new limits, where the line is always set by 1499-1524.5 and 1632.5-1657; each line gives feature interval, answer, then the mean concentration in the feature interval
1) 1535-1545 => 0.0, 364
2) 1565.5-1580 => 0.5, 374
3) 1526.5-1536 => -0.1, 363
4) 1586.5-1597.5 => 1.1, 363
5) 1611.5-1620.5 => 1.4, 353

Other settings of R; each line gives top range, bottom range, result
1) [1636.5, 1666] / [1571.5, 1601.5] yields 1.18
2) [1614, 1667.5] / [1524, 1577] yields 1.10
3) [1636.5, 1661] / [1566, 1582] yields 1.19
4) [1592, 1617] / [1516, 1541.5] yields 1.01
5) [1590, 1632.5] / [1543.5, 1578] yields 0.97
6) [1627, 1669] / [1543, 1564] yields 1.12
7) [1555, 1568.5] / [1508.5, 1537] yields 1.04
